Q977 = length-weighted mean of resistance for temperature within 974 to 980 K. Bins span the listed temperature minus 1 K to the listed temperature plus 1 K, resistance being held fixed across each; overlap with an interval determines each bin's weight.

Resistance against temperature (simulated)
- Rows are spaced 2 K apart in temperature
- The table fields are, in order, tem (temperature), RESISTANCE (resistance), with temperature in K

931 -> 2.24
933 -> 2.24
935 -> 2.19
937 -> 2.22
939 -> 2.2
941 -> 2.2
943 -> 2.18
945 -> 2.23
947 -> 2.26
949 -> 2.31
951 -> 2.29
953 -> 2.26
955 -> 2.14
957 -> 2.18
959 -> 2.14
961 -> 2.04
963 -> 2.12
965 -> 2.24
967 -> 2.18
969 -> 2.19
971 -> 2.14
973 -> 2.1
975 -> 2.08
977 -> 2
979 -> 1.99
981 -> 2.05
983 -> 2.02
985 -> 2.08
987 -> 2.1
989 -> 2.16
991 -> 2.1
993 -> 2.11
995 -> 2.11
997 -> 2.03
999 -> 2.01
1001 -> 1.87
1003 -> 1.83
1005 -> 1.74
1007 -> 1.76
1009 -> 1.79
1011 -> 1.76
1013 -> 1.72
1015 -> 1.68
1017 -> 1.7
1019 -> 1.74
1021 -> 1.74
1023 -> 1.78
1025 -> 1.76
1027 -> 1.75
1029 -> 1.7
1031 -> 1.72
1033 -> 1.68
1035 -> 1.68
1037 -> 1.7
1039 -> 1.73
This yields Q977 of 2.02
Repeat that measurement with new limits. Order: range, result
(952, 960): 2.18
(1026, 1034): 1.71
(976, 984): 2.02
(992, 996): 2.11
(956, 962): 2.12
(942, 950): 2.25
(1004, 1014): 1.75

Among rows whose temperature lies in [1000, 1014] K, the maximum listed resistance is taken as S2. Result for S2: 1.87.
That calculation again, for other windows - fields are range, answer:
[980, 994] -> 2.16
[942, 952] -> 2.31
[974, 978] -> 2.08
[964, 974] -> 2.24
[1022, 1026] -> 1.78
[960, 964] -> 2.12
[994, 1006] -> 2.11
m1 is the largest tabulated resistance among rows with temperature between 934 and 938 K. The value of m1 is 2.22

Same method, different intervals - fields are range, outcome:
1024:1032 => 1.76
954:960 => 2.18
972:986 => 2.1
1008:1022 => 1.79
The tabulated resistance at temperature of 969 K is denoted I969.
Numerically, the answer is 2.19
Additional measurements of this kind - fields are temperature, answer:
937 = 2.22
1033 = 1.68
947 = 2.26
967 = 2.18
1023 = 1.78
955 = 2.14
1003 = 1.83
